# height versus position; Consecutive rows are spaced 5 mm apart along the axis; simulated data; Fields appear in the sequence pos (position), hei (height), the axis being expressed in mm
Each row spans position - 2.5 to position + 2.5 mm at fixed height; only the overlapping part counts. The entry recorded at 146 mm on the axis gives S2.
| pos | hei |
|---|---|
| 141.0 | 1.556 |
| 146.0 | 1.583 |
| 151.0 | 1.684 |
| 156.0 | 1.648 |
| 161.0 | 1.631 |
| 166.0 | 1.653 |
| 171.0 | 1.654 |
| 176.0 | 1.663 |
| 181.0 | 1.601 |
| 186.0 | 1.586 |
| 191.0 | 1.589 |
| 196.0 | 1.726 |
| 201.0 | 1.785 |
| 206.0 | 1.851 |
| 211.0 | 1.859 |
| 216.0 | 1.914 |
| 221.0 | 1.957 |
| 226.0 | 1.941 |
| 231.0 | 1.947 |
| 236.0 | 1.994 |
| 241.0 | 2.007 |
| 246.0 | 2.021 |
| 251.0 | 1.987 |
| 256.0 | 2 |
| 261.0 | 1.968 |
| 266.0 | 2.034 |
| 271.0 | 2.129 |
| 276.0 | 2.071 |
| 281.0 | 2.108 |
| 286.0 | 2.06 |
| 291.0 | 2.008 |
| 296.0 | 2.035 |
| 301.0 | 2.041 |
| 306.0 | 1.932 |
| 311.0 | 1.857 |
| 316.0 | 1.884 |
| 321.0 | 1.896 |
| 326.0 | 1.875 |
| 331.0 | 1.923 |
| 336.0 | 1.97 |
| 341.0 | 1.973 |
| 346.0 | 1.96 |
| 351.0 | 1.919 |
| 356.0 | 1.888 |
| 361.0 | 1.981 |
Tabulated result 1.583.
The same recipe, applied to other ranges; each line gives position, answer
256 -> 2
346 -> 1.96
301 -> 2.041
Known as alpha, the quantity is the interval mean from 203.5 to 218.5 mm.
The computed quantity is 1.87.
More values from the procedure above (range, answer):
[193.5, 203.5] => 1.76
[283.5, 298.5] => 2.03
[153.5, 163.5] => 1.64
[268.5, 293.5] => 2.08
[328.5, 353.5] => 1.95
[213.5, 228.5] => 1.94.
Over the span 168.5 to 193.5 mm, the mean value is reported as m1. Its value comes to 1.62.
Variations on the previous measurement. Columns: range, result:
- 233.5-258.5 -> 2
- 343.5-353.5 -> 1.94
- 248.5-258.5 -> 1.99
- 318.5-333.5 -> 1.9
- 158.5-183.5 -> 1.64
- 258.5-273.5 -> 2.04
